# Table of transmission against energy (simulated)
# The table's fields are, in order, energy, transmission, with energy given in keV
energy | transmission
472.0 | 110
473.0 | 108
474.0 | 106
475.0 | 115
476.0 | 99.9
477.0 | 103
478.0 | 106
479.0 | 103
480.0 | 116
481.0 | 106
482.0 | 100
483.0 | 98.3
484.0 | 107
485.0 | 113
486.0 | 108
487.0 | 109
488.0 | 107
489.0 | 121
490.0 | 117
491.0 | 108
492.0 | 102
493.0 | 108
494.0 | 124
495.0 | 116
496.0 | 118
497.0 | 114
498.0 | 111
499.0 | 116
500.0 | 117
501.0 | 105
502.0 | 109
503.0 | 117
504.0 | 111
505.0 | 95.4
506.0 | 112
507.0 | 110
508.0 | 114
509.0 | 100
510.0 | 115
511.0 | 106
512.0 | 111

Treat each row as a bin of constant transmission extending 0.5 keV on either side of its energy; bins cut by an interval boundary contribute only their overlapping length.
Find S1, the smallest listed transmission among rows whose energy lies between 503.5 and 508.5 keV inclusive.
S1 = 95.4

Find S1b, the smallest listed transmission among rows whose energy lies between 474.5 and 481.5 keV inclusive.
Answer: 99.9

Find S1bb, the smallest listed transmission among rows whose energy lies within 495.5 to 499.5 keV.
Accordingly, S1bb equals 111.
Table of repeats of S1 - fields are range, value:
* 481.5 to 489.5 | 98.3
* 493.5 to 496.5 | 116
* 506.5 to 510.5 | 100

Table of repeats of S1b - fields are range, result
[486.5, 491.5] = 107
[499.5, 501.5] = 105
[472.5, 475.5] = 106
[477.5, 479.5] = 103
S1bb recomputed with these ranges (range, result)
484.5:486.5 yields 108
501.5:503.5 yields 109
